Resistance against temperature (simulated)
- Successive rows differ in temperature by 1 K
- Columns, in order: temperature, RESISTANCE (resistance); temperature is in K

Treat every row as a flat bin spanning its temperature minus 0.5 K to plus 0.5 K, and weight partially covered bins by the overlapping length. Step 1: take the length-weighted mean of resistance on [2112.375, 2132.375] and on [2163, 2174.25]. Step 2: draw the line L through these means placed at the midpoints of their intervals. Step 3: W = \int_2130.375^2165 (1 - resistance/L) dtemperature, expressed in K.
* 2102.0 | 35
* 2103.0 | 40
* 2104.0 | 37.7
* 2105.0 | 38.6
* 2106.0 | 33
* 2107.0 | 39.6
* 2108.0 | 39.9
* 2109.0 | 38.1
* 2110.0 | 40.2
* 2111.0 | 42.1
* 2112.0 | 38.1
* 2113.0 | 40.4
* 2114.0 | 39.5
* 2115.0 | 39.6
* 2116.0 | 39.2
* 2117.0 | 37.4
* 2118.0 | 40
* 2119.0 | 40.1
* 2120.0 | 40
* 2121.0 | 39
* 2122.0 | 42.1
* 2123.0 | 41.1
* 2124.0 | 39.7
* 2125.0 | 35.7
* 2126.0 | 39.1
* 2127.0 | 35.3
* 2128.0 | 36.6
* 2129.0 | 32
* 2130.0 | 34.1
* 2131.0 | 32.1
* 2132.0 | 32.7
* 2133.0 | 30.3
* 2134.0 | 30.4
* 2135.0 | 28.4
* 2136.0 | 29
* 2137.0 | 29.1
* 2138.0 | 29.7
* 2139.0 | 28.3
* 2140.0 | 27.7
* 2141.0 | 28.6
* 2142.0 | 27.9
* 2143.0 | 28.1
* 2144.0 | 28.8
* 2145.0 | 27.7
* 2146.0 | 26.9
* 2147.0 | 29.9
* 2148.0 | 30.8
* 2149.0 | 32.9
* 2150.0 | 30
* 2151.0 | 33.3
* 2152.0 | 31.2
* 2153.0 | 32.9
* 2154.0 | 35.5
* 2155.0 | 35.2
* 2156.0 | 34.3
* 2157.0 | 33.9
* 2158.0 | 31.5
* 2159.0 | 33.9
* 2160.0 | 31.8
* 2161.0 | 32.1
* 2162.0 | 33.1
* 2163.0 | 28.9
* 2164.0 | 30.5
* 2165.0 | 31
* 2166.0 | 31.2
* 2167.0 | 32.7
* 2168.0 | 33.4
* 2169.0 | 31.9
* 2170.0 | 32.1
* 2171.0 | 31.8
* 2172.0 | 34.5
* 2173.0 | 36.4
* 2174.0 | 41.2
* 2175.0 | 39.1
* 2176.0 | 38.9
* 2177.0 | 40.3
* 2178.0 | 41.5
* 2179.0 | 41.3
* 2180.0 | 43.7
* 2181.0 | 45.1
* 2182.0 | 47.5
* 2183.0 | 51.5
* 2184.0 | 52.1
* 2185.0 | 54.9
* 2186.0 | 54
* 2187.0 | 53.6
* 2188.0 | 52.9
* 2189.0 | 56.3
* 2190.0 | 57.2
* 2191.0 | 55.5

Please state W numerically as 4.2 K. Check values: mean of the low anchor 37.8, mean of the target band 30.8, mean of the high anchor 33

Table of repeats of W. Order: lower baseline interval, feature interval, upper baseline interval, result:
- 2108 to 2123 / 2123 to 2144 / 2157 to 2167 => 2.8 K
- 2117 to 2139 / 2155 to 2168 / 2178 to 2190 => 3.5 K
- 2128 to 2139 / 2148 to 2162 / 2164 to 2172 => -0.6 K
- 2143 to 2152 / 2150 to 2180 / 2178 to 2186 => 3.4 K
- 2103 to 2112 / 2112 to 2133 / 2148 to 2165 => -0.5 K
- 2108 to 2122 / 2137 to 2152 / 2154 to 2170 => 2.4 K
